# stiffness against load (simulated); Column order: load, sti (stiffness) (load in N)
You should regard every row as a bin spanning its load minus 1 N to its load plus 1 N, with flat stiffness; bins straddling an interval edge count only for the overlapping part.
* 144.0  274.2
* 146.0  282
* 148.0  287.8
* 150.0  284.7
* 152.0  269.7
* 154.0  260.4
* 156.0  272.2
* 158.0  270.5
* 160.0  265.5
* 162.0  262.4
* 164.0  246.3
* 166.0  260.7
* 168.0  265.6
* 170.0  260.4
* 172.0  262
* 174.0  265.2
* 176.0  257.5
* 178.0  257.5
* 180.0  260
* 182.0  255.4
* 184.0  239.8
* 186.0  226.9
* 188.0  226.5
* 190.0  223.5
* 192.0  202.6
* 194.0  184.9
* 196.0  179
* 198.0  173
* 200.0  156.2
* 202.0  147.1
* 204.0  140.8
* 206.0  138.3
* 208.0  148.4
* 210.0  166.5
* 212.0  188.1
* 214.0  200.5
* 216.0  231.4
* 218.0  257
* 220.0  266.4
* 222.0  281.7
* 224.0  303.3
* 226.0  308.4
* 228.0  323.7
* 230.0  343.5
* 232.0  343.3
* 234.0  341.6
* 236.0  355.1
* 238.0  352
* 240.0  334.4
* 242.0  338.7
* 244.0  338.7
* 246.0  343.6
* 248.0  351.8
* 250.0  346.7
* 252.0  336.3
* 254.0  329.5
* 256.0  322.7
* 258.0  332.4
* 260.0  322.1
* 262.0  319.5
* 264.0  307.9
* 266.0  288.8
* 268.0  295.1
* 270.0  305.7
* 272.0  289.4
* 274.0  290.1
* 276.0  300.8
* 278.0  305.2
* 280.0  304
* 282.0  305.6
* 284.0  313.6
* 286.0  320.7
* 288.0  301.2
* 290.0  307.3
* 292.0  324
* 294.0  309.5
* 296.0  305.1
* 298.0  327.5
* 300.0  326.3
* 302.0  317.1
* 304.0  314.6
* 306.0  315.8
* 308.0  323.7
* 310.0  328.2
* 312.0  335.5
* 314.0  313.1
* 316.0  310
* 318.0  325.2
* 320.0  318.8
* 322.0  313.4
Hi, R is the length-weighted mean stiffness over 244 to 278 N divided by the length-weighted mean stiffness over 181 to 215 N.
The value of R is 1.7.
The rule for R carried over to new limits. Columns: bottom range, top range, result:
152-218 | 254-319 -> 1.40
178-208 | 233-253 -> 1.74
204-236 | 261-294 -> 1.19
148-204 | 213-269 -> 1.33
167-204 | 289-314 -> 1.44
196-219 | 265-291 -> 1.71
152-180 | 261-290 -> 1.16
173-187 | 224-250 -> 1.34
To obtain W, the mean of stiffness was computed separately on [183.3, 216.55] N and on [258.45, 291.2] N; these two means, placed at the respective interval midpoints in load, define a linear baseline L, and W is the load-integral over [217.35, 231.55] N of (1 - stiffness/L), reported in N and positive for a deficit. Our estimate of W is -4.7 N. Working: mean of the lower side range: 186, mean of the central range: 300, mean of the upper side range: 305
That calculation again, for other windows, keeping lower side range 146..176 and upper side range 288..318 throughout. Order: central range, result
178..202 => 5.72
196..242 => 6.16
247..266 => -1.67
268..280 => 0.36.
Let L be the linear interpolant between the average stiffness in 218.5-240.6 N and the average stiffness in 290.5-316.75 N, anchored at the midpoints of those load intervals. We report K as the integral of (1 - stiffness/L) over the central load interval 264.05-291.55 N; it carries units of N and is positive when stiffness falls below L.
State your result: 1.5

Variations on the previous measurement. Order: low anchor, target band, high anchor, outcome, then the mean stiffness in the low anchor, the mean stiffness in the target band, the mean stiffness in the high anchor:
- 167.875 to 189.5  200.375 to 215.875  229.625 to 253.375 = 6.8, 251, 165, 344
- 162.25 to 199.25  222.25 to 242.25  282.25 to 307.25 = -4.5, 236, 332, 315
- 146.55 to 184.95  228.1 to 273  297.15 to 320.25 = -4.7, 264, 329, 321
